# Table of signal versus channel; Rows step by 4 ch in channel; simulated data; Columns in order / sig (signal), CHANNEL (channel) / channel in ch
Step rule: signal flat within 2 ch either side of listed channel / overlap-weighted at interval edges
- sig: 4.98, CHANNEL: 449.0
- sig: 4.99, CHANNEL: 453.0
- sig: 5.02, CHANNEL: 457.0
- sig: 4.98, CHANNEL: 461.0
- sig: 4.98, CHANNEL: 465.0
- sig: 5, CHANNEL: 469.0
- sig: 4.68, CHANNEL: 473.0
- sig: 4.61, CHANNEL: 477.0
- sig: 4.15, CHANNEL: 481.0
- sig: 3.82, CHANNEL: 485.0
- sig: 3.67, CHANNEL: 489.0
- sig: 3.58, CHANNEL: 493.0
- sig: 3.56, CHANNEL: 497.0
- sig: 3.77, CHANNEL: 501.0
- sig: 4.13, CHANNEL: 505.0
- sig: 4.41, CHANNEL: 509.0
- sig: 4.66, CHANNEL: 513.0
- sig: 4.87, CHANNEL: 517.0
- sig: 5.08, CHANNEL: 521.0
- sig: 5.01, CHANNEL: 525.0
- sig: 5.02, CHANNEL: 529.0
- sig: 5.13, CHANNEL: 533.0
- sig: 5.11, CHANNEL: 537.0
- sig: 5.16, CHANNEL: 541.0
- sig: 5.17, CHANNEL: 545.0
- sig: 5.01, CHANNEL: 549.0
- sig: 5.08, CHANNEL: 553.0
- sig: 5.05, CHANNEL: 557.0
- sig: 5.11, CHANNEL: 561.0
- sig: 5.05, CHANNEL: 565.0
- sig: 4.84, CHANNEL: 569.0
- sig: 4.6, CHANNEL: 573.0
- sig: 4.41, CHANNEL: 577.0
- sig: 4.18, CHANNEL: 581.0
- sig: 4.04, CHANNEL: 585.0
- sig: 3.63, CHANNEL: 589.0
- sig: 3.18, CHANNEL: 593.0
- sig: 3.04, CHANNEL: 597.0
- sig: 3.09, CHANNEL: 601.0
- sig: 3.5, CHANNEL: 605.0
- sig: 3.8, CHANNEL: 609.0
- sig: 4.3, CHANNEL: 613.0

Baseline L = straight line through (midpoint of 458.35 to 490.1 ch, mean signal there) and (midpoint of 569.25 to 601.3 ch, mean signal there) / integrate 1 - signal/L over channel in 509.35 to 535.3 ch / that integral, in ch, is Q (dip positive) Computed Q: -4.2 ch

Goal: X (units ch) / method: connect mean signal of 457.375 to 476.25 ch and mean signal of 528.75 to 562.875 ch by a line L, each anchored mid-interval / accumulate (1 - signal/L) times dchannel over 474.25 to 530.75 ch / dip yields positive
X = 7.70 ch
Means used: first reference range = 4.9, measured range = 4.31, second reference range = 5.1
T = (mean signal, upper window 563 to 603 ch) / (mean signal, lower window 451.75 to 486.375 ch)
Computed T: 0.85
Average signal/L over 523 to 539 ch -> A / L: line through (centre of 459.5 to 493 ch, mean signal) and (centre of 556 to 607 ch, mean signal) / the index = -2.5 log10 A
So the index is -0.19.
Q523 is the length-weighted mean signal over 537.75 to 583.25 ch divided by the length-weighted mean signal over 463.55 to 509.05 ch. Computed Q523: 1.17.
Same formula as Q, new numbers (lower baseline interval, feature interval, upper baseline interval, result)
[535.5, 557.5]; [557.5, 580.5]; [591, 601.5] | -3.2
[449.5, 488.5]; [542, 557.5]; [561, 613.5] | -3.2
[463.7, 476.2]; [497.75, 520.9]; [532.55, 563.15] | 2.8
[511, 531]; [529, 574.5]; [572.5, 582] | -3.9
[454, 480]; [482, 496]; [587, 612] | 2.7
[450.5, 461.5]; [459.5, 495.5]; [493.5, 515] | 1.8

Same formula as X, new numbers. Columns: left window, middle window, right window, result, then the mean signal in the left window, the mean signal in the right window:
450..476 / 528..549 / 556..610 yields -3.4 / 4.93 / 4.1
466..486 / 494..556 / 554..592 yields -2.9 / 4.51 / 4.52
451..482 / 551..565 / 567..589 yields -2.0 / 4.82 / 4.34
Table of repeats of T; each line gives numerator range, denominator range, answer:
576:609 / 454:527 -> 0.81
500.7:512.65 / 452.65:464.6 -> 0.85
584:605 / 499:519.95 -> 0.77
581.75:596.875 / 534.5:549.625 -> 0.70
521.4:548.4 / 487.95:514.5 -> 1.28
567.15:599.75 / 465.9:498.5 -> 0.95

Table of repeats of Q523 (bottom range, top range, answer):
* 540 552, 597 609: 0.65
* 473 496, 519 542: 1.27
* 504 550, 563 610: 0.80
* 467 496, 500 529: 1.10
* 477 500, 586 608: 0.87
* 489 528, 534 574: 1.16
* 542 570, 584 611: 0.68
